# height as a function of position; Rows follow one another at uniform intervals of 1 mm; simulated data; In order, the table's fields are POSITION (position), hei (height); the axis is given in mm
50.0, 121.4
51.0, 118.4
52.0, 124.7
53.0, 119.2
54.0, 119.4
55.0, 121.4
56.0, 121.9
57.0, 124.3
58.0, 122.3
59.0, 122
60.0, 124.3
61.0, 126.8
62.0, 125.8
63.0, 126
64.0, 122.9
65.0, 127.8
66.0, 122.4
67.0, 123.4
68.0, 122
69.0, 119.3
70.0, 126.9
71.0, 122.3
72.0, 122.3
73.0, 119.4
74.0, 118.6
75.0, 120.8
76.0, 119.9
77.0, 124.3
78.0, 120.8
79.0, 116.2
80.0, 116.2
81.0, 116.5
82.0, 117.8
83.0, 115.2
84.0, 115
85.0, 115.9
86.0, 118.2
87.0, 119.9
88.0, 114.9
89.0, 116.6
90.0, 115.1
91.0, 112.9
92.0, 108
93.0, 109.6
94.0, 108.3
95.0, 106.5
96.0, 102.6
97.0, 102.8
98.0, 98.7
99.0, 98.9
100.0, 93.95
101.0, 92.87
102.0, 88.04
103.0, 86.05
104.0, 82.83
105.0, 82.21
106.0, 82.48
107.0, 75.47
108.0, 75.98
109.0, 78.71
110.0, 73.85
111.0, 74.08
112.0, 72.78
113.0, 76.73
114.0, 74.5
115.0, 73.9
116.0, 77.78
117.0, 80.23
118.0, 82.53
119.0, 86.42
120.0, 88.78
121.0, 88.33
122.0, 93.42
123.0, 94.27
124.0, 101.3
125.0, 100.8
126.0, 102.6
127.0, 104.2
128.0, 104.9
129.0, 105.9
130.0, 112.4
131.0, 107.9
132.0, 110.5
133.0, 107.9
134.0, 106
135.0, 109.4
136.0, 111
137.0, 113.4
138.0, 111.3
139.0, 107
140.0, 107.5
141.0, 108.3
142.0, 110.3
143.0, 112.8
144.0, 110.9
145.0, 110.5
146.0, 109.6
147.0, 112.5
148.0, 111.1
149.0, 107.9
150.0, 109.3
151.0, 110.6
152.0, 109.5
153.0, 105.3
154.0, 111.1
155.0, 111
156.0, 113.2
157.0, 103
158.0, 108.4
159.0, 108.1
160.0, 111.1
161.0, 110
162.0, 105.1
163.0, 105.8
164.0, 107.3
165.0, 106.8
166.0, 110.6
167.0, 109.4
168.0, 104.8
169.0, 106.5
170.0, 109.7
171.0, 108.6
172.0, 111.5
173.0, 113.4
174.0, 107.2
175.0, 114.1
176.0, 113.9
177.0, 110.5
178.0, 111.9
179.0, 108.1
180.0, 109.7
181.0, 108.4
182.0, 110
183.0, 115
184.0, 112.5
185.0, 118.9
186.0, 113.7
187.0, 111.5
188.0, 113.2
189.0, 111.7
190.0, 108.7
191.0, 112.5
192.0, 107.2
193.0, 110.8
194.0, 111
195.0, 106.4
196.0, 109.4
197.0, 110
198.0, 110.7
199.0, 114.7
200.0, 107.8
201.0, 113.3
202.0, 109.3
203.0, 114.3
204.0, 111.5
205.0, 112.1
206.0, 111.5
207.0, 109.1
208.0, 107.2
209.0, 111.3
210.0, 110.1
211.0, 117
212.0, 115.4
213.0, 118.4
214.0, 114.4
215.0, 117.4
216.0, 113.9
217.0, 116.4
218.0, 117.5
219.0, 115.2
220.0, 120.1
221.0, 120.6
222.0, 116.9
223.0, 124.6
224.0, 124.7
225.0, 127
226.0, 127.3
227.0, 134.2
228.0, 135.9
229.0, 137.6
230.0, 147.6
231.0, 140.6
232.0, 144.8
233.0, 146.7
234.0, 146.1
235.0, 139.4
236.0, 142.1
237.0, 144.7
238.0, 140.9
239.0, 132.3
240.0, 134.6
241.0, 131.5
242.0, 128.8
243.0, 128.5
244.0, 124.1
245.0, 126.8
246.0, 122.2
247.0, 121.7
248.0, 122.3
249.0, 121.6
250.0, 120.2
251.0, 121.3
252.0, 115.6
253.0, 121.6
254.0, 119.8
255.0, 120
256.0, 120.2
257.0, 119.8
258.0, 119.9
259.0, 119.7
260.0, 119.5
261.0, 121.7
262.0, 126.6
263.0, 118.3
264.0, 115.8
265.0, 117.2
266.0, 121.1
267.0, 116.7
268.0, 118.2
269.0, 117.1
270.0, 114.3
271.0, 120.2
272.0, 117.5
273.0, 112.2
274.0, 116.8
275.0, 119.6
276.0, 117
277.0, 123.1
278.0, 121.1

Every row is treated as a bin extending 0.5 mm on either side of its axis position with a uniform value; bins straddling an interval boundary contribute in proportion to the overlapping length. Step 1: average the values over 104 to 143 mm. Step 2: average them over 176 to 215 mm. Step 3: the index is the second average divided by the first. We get 1.2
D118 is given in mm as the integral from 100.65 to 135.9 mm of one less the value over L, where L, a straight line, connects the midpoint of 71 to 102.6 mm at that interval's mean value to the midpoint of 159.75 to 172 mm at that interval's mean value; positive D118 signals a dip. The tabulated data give 6.4 mm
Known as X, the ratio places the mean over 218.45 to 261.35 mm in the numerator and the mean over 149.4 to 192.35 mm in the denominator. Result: 1.17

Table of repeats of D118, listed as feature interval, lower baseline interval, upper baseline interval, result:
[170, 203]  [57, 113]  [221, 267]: 2.6 mm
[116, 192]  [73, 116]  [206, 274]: 2.1 mm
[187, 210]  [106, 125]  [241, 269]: -1.2 mm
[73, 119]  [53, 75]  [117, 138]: 5.3 mm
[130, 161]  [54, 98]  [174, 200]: 1.2 mm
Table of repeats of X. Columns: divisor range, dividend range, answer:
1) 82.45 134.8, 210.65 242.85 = 1.34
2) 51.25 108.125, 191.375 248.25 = 1.08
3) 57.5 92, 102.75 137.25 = 0.76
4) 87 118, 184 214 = 1.22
